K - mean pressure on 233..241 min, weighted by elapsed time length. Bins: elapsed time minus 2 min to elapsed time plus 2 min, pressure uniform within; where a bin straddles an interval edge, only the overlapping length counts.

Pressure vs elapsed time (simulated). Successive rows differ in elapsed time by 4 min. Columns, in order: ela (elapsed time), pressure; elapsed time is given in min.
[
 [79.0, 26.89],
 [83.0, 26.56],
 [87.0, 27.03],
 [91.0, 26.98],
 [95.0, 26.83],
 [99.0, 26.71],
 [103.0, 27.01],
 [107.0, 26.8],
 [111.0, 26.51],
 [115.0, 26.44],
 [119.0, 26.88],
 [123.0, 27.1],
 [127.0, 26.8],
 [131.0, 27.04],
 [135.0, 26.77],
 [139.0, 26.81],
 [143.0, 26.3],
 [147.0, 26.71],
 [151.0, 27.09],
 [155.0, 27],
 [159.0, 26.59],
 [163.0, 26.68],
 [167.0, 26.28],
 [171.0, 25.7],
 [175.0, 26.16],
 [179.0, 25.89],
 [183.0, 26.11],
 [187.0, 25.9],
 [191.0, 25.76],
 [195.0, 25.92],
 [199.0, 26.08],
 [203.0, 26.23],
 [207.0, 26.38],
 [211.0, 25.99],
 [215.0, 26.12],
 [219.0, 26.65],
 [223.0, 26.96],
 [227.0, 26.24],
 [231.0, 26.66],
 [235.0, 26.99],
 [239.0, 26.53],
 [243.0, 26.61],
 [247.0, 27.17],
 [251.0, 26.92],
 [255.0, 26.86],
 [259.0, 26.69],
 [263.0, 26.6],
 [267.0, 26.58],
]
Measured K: 26.8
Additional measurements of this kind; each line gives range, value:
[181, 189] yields 26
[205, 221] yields 26.3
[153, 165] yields 26.8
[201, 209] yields 26.3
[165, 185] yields 26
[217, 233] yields 26.6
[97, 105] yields 26.9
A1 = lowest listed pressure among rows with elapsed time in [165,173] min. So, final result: 25.7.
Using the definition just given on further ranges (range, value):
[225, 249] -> 26.24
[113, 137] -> 26.44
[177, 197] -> 25.76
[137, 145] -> 26.3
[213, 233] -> 26.12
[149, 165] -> 26.59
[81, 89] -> 26.56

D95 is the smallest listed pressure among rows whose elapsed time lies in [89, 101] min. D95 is 26.71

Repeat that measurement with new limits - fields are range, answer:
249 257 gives 26.86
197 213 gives 25.99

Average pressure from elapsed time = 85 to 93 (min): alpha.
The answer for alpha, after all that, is 27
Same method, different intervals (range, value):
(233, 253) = 26.8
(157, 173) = 26.3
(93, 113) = 26.8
